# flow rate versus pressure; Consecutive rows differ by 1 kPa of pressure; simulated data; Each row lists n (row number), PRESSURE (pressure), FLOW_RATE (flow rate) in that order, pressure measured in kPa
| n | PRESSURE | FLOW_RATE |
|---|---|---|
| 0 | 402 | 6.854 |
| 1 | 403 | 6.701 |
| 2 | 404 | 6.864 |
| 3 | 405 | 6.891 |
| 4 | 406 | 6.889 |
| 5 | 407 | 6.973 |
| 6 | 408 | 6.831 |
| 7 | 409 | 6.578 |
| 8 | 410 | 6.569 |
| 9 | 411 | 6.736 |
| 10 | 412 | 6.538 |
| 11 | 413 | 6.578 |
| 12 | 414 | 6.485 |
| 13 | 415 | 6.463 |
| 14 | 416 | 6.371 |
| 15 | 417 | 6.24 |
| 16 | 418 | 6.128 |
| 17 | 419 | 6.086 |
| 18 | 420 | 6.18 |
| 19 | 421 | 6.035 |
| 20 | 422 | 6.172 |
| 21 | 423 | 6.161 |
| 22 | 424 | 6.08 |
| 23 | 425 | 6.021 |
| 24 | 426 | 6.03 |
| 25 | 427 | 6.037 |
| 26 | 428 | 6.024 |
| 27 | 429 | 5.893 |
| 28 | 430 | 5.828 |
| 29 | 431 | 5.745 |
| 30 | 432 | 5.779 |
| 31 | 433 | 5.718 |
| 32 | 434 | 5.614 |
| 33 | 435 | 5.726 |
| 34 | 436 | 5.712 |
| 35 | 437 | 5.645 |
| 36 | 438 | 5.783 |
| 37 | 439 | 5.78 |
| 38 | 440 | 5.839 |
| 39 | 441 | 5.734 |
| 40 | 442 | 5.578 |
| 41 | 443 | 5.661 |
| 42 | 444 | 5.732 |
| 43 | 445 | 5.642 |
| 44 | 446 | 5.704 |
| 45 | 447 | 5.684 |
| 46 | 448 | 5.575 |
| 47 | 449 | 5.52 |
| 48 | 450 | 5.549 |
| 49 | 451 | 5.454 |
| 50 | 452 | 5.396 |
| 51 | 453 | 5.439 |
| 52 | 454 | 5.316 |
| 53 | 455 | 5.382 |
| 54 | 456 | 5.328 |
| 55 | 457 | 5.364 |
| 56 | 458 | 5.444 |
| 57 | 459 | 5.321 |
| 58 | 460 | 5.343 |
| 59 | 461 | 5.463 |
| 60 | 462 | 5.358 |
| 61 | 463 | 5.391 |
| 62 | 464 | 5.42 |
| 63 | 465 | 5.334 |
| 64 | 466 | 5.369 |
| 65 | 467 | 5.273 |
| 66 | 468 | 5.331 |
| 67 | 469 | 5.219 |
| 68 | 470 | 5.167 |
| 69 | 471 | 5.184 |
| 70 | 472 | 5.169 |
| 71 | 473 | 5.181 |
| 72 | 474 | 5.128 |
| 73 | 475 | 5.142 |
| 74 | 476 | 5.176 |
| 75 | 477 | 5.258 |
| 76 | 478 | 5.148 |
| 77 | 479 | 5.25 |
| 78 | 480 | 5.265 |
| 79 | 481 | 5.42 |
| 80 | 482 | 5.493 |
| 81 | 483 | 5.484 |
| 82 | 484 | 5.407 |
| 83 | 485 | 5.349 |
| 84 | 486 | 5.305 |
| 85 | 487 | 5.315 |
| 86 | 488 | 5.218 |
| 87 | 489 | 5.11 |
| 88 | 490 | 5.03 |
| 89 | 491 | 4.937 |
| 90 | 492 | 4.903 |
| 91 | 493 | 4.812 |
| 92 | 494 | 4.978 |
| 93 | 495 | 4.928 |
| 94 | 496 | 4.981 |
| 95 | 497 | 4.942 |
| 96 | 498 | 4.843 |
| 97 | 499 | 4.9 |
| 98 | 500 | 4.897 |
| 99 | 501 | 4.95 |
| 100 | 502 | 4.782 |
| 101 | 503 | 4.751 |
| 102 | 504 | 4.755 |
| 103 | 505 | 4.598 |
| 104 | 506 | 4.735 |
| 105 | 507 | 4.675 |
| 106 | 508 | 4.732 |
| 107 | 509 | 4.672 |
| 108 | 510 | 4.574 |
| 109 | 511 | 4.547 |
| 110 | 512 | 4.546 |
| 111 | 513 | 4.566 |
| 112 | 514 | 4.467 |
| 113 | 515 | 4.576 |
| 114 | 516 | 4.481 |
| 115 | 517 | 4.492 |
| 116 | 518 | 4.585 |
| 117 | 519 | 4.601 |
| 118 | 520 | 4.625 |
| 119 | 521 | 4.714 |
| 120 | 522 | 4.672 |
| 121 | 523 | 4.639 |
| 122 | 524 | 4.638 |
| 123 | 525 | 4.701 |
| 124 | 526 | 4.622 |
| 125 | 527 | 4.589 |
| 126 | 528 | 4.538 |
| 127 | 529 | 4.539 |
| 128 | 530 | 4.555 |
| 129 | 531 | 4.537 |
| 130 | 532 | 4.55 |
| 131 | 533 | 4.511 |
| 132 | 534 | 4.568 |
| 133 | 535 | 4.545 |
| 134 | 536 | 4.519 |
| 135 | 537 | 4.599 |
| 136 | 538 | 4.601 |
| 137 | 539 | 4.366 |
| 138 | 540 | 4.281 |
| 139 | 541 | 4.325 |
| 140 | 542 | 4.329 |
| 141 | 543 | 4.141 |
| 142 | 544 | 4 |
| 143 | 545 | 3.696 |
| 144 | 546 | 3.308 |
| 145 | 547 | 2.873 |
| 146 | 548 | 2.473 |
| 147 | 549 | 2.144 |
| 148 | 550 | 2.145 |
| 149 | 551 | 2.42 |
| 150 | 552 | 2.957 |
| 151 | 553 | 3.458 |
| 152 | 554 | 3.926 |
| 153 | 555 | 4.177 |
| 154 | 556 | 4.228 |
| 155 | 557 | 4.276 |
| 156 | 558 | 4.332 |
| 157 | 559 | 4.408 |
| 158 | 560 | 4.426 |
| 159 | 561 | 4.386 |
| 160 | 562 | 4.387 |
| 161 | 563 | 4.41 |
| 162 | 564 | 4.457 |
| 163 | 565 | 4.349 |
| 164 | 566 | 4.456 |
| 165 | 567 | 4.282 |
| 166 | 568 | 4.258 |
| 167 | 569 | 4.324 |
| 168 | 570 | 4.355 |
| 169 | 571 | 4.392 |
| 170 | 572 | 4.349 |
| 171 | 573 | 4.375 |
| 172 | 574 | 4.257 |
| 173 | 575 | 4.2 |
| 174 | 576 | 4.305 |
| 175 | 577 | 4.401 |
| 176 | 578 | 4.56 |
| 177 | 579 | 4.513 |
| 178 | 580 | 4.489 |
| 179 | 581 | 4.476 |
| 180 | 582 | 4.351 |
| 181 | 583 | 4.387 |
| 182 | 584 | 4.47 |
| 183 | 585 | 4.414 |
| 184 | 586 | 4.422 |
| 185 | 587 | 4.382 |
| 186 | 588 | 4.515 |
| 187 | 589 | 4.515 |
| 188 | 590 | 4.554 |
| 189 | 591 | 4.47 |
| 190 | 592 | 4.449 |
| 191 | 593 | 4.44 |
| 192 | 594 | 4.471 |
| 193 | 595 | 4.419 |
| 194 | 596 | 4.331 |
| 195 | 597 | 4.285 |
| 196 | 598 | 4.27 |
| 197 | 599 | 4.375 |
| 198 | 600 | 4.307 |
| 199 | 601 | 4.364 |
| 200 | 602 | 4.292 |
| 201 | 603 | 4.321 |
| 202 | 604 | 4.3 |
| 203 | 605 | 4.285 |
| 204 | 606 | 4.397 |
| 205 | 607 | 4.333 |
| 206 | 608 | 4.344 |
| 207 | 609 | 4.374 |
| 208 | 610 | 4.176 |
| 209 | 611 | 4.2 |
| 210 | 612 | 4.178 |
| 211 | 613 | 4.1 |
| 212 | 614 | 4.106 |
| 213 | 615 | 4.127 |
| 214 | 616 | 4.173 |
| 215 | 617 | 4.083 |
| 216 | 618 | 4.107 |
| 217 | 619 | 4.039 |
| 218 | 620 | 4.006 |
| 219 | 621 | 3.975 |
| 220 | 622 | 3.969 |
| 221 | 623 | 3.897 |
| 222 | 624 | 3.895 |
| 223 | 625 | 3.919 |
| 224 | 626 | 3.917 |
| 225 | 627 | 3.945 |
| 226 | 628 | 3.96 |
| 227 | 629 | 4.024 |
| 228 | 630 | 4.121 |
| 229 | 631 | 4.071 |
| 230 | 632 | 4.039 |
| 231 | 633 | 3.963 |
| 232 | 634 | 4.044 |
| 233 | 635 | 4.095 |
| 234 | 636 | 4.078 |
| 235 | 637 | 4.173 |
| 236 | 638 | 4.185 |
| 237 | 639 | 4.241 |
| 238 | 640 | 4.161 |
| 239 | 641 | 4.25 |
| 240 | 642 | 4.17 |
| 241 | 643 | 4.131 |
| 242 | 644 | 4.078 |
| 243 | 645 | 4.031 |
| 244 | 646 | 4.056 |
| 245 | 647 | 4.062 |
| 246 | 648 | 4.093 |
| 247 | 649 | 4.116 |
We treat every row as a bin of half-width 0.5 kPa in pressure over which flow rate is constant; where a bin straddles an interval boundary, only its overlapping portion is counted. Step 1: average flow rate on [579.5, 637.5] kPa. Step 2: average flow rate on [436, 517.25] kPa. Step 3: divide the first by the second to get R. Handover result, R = 0.82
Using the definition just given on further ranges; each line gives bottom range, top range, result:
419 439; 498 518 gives 0.79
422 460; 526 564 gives 0.71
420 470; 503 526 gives 0.82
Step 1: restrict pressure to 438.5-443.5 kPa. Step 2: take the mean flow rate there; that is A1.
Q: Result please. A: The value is 5.72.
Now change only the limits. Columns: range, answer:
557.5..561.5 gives 4.39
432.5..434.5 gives 5.67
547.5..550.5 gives 2.25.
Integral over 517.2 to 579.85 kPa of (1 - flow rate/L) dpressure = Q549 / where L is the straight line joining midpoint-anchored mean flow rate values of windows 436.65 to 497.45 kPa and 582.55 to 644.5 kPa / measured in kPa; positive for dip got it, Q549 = 6.8 kPa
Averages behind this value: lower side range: 5.34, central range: 4.2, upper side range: 4.21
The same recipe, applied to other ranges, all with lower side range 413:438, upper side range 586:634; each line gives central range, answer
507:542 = 3.4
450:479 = 1.7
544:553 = 3.7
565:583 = 0.7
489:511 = 1.9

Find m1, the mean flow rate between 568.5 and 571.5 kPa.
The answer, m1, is 4.36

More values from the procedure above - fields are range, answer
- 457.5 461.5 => 5.39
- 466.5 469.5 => 5.27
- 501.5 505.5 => 4.72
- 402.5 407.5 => 6.86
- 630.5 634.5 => 4.03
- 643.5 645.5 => 4.05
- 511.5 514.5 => 4.53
